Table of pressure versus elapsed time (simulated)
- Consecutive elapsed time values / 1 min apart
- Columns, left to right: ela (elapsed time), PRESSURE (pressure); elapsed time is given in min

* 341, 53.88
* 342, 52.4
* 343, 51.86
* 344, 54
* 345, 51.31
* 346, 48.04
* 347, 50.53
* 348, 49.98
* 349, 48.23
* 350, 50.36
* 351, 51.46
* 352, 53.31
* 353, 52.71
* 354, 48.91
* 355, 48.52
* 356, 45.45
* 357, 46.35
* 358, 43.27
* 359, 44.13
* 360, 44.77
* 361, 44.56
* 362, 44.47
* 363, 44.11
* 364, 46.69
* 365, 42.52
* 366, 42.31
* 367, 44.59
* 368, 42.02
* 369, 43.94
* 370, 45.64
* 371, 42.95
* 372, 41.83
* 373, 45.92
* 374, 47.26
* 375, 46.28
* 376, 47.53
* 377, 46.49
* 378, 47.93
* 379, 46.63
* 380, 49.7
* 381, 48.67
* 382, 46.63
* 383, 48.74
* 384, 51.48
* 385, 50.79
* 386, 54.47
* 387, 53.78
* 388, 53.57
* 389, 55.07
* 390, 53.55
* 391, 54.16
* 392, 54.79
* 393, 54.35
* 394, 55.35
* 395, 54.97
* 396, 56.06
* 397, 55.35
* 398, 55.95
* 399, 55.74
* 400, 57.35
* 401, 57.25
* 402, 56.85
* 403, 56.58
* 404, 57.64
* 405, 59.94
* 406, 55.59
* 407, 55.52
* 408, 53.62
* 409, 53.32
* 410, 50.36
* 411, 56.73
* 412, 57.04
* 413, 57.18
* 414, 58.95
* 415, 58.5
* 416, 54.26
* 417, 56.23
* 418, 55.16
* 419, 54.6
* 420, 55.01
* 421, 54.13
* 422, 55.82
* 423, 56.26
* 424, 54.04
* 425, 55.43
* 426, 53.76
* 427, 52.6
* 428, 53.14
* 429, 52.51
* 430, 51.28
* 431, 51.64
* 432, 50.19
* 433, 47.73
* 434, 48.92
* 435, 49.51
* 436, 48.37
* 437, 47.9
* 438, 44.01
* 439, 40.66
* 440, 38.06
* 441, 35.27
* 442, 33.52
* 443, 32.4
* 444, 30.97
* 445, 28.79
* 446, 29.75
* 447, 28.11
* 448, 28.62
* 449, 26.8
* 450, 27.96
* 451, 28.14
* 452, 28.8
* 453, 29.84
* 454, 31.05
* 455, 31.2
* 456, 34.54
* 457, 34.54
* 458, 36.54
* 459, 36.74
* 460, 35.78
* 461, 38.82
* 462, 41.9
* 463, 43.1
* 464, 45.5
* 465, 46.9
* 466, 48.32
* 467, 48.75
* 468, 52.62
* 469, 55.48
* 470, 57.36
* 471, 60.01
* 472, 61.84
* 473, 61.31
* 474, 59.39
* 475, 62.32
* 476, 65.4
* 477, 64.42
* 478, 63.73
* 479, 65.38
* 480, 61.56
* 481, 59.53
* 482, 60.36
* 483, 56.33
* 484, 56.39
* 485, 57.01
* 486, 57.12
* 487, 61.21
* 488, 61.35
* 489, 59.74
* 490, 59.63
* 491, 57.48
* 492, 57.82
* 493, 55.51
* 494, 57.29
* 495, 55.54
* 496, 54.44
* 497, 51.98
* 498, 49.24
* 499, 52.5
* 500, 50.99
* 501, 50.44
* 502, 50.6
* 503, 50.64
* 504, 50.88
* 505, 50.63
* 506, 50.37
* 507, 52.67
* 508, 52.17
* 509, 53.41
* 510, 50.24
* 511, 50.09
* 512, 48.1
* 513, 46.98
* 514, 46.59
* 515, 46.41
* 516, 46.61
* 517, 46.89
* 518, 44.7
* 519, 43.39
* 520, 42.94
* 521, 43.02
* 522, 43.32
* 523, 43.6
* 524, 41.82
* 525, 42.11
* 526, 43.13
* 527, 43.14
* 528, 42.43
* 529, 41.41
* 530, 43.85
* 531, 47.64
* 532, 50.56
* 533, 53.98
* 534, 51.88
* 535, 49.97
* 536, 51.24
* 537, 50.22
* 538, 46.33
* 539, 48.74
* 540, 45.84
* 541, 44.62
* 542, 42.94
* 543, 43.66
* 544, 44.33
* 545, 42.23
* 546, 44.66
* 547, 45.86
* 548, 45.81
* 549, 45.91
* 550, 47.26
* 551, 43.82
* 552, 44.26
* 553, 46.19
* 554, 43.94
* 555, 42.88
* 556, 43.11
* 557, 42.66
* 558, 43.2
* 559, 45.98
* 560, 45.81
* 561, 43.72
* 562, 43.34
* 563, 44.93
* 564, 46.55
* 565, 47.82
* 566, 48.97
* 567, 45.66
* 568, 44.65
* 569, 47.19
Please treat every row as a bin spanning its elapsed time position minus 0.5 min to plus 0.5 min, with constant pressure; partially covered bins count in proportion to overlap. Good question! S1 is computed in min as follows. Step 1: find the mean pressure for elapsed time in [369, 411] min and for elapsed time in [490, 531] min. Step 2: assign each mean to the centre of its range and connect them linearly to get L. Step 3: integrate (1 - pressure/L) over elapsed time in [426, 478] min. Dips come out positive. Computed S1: 6.7 min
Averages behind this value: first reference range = 52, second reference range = 48.8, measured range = 43.8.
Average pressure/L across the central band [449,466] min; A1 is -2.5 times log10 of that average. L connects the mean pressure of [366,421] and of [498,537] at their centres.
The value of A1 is 0.360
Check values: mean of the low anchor 52.3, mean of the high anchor 47.7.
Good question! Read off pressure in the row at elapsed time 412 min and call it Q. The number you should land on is 57.04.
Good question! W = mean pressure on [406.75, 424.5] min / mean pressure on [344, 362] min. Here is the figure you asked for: 1.1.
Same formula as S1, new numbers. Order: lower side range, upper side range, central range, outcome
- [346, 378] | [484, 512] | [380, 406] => -3.3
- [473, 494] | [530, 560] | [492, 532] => 4.0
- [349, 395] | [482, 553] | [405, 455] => 2.6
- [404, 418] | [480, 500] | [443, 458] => 7.0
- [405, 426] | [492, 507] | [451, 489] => 2.1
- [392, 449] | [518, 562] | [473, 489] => -4.4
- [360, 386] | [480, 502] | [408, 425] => -1.9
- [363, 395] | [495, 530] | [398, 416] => -2.9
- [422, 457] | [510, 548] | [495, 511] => -2.6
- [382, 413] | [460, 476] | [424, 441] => 1.5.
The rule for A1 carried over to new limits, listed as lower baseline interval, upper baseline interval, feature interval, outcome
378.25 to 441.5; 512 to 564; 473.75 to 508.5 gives -0.18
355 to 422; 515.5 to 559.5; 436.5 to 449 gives 0.38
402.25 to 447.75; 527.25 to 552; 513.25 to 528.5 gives 0.07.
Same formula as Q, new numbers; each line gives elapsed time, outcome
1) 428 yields 53.14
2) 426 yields 53.76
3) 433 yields 47.73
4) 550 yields 47.26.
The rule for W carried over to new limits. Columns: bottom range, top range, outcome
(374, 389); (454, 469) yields 0.83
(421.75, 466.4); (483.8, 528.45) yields 1.23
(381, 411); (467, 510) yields 1.04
